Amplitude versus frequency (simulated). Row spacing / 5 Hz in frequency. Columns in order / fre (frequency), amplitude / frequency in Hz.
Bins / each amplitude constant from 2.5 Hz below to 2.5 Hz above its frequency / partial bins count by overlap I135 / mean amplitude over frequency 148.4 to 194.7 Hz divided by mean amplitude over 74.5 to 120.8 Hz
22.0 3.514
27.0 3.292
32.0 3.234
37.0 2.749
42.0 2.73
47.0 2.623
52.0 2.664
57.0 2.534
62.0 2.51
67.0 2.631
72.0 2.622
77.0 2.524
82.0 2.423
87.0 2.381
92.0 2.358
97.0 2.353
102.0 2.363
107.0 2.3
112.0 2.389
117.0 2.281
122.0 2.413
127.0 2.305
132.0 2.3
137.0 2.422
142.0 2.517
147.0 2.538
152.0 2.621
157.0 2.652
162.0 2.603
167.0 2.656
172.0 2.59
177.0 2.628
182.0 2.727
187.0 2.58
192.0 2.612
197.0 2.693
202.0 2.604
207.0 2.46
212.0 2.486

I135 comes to 1.1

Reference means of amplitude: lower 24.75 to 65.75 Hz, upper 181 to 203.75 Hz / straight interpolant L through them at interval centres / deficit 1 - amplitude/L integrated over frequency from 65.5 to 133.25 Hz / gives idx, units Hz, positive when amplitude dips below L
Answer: 8.2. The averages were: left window 2.78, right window 2.64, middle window 2.4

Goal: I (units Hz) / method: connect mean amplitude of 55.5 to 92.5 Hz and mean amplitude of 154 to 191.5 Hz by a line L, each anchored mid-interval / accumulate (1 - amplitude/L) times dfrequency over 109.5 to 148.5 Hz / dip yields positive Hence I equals 2.8 Hz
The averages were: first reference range 2.5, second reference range 2.63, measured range 2.39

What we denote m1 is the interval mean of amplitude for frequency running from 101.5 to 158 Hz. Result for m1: 2.42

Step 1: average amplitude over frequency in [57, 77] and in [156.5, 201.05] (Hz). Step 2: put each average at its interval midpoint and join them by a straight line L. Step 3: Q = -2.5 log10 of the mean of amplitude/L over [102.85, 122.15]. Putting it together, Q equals 0.11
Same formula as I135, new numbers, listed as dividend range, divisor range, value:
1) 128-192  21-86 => 0.93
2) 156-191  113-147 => 1.10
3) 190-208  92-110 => 1.11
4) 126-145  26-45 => 0.81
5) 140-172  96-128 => 1.11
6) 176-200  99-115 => 1.13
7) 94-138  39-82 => 0.90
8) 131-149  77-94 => 1.02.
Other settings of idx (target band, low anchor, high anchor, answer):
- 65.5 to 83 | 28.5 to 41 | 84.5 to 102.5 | 0.07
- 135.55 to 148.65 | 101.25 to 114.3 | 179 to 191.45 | -0.08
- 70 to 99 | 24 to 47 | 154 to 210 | 4.18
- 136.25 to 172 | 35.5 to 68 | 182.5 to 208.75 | 0.42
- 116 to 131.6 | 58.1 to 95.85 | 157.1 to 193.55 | 1.36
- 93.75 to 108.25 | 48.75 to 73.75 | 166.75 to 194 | 1.46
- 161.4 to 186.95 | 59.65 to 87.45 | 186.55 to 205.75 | -0.37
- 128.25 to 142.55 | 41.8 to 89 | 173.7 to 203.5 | 1.18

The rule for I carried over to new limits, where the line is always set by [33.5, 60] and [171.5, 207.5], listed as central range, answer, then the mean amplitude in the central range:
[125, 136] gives 1.4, 2.32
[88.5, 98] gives 1.1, 2.36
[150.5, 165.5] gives 0.0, 2.63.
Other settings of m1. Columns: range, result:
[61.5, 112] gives 2.44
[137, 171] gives 2.58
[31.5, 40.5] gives 2.91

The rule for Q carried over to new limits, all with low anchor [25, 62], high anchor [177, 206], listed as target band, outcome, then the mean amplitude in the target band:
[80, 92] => 0.15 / 2.39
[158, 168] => 0.02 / 2.63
